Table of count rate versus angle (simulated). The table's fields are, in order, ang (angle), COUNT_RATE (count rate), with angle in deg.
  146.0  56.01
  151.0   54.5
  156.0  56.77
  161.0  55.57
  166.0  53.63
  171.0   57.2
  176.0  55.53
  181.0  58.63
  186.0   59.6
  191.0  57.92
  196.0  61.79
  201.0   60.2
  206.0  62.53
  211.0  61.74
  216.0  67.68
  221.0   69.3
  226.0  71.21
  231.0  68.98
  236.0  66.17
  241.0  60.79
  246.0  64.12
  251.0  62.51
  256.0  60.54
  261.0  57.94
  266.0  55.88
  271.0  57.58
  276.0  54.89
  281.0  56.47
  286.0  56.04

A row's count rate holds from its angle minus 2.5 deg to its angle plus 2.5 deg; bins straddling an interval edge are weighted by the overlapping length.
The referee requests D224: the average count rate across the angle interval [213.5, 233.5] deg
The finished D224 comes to 69.3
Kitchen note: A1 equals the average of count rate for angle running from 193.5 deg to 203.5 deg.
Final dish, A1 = 61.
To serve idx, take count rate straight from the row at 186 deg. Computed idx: 59.6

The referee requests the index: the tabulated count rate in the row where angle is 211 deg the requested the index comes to 61.74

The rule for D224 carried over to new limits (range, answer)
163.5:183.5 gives 56.2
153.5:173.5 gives 55.8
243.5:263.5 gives 61.3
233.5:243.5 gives 63.5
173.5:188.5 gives 57.9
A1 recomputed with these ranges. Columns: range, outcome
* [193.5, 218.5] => 62.8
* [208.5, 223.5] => 66.2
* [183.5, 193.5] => 58.8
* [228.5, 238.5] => 67.6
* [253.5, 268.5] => 58.1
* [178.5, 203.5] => 59.6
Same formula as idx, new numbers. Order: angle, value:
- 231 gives 68.98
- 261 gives 57.94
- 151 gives 54.5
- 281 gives 56.47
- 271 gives 57.58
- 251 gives 62.51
